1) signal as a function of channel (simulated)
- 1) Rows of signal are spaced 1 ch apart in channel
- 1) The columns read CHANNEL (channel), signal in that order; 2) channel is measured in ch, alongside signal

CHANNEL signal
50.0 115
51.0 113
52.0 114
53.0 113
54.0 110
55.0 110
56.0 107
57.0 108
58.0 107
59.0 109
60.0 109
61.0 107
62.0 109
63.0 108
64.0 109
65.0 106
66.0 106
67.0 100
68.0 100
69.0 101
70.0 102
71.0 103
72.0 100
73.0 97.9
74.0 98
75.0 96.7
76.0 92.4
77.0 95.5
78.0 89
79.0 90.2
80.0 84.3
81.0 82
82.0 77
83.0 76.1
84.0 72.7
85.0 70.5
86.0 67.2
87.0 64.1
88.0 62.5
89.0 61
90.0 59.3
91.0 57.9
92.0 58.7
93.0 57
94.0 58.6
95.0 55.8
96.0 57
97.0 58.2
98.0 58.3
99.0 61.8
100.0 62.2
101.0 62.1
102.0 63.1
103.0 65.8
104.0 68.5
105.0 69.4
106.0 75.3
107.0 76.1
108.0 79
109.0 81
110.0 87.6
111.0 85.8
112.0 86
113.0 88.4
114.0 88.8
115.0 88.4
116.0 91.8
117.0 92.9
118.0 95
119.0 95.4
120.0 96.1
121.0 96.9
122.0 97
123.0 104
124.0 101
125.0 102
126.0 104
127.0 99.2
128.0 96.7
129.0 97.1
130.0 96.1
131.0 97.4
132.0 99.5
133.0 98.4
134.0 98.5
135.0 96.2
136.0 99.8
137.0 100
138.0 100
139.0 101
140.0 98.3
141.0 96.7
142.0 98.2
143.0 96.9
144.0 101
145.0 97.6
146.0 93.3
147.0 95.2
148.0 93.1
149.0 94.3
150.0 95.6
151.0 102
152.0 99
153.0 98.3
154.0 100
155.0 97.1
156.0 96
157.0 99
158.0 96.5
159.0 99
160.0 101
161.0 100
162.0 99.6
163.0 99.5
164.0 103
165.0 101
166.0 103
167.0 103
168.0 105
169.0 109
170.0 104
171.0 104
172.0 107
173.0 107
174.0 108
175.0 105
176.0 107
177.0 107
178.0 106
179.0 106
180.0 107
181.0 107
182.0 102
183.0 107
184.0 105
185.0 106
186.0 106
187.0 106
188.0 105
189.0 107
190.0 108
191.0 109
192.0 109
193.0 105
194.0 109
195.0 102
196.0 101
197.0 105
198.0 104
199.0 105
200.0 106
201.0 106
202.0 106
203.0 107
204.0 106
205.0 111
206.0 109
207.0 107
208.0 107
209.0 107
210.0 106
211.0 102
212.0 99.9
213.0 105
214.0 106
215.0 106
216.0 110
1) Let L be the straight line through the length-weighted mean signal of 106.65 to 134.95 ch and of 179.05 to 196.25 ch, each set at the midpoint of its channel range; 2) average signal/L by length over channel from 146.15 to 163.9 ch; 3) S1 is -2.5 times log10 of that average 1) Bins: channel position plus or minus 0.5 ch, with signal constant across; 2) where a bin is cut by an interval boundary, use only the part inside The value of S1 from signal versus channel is 0.022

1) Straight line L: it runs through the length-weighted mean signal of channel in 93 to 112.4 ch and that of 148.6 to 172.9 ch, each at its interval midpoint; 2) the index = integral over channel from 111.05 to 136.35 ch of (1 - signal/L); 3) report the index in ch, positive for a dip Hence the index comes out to -5.0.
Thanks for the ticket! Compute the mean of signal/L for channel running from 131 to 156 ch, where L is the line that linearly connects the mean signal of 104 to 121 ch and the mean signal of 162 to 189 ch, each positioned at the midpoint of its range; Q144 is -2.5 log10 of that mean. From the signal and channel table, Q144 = -0.03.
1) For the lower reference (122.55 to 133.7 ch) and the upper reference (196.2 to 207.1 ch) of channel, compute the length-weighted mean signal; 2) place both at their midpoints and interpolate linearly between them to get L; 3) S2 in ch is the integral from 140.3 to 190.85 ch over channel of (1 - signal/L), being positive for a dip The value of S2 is 0.5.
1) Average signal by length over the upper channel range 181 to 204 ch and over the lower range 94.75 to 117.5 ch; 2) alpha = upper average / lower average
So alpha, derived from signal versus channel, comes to 1.4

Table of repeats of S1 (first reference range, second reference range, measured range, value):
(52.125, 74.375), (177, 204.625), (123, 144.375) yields 0.07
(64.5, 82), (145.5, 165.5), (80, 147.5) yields 0.17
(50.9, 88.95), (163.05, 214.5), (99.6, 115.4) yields 0.28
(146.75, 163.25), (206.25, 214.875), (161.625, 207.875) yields -0.04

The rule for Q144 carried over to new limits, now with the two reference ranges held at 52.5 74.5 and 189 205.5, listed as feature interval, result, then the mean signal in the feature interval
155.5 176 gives 0.04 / 103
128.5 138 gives 0.08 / 98.2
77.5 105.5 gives 0.50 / 66.8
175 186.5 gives 0.00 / 106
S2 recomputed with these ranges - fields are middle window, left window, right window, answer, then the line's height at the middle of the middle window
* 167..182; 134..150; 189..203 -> -0.53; 102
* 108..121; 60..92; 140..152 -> 0.48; 93.1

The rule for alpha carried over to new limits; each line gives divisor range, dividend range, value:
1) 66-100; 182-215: 1.36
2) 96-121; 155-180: 1.32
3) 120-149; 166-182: 1.08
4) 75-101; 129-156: 1.41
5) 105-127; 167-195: 1.17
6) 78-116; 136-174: 1.40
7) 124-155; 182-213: 1.08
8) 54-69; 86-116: 0.65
